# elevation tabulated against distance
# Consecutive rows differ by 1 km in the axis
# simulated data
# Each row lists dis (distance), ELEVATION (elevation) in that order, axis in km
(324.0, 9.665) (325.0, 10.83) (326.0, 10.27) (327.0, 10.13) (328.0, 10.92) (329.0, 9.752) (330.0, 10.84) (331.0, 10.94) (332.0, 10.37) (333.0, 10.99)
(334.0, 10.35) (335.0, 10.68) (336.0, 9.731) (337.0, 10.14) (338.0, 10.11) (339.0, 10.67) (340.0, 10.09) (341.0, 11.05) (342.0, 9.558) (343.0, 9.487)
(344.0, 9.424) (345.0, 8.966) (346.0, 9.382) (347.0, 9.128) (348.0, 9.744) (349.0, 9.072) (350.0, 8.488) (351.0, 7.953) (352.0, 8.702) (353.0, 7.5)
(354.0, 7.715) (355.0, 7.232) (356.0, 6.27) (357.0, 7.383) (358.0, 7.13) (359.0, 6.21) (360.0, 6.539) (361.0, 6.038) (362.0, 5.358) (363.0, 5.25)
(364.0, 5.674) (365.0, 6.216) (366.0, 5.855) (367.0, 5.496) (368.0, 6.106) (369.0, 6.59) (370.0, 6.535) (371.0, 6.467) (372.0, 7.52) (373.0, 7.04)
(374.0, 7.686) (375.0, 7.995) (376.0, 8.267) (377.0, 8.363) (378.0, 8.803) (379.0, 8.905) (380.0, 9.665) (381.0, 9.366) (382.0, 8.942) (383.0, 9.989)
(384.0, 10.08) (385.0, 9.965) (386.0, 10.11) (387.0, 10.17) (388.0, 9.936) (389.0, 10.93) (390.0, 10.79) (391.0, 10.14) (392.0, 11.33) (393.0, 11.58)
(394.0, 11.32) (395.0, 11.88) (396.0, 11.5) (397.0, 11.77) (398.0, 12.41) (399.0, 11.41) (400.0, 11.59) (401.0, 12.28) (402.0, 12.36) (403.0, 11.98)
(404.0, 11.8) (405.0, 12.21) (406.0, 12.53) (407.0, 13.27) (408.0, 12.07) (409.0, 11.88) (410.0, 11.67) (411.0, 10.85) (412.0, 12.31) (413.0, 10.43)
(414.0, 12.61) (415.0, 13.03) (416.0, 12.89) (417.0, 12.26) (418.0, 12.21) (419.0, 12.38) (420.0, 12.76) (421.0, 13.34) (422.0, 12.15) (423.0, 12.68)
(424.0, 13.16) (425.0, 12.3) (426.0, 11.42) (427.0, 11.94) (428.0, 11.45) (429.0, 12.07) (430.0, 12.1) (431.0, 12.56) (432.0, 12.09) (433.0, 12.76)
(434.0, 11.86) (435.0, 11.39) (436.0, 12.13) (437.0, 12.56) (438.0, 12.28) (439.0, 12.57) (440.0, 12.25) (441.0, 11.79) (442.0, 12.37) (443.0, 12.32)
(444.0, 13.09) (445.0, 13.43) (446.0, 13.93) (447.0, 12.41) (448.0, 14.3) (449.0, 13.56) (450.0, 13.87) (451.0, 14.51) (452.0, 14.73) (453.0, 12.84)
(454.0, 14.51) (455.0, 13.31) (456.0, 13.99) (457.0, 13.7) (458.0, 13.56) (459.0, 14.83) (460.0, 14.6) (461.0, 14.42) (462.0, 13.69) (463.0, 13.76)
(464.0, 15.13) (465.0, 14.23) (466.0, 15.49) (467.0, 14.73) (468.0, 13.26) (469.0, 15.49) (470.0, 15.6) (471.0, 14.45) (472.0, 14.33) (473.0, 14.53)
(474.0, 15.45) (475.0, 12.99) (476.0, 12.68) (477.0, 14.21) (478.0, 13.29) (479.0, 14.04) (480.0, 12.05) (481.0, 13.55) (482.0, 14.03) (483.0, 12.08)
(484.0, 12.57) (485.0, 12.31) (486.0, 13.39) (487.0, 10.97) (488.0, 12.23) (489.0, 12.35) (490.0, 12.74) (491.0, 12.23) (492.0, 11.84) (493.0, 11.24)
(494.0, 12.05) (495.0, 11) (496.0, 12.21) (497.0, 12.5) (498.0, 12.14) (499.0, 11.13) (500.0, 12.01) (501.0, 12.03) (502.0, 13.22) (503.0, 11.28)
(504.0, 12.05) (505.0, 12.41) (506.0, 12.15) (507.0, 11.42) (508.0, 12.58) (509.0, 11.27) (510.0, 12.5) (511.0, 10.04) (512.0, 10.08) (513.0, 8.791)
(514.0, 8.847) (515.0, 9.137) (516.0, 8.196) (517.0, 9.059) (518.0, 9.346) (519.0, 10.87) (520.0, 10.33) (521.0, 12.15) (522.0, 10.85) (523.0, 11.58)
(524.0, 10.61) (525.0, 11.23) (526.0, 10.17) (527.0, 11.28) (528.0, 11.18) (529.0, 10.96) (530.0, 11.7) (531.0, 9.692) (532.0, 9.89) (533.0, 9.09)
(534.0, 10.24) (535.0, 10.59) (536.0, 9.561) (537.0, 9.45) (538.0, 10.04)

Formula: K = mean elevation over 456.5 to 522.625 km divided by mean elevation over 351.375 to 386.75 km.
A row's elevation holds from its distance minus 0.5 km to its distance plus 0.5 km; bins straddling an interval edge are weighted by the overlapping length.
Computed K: 1.7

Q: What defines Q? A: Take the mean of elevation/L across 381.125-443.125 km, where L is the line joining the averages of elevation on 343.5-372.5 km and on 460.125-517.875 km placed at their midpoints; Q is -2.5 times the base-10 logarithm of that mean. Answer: -0.24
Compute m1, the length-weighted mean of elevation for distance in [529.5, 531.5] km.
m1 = 10.7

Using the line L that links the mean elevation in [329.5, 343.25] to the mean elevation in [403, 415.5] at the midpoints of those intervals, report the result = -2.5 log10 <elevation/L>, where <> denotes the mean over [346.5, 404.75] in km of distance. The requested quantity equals 0.27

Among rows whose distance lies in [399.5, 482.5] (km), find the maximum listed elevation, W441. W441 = 15.6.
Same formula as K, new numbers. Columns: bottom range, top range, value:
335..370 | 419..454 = 1.59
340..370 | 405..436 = 1.61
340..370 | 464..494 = 1.76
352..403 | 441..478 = 1.60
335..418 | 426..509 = 1.36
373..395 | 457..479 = 1.47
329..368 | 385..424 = 1.40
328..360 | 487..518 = 1.23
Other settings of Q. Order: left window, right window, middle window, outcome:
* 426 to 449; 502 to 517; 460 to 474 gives -0.233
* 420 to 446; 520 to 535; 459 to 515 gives -0.116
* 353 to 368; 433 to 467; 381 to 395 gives -0.217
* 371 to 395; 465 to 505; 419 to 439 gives -0.113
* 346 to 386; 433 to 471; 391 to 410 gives -0.184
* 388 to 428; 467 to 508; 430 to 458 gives -0.056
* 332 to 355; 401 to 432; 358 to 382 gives 0.428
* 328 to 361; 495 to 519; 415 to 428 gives -0.235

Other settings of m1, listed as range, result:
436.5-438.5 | 12.4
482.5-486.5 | 12.6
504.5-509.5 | 12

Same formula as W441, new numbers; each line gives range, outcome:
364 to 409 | 13.27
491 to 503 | 13.22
